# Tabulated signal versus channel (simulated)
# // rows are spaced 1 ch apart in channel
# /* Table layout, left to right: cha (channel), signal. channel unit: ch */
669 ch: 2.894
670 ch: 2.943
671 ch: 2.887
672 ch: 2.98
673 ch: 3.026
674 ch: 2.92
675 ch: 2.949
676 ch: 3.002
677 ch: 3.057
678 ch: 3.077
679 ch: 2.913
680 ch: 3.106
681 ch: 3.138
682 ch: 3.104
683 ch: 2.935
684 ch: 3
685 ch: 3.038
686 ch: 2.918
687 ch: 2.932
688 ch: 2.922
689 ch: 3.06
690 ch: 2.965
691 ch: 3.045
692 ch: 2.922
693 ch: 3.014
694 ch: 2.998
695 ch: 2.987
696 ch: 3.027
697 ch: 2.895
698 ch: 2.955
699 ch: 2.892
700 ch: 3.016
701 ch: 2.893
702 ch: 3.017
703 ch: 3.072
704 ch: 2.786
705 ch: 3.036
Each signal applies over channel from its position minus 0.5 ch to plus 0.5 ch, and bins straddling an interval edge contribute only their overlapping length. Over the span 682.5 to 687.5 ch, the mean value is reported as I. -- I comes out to 2.96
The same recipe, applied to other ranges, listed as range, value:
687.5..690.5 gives 2.98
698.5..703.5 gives 2.98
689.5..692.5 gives 2.98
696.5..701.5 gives 2.93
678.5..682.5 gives 3.07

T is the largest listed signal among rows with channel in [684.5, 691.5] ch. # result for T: 3.06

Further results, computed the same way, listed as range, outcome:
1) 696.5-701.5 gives 3.016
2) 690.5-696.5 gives 3.045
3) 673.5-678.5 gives 3.077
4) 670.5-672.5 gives 2.98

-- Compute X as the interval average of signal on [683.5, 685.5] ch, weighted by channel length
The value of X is 3.02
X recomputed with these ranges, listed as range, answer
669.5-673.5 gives 2.96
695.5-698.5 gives 2.96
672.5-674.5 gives 2.97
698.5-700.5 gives 2.95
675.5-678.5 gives 3.05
